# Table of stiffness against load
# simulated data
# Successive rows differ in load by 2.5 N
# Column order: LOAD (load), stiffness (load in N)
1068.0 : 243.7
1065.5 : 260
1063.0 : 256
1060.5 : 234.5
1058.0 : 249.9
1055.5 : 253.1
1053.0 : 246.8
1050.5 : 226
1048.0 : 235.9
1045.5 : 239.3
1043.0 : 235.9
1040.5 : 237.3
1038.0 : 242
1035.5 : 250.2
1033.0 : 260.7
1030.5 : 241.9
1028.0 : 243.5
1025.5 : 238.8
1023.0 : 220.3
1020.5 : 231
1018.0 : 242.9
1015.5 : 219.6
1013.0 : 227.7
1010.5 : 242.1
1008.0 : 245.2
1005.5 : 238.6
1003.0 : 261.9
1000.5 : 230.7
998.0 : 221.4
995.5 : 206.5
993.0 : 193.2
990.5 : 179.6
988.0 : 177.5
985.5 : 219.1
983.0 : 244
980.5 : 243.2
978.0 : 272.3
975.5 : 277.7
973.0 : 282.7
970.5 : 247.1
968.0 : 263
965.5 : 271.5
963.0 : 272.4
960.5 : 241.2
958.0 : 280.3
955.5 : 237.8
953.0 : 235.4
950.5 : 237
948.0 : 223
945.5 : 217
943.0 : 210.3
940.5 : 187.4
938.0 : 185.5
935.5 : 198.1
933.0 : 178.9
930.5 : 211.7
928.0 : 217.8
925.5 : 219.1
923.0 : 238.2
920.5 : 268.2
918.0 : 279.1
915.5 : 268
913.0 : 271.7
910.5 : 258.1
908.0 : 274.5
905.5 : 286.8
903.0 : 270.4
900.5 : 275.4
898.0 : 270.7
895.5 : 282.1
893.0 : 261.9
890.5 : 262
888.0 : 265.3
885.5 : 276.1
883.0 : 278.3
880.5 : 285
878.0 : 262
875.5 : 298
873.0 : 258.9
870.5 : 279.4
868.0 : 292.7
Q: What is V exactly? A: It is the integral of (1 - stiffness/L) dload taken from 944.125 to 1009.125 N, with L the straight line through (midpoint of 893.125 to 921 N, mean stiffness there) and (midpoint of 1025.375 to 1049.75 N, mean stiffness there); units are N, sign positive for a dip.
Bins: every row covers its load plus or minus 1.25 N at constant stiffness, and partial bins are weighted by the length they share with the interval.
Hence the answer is 4.4 N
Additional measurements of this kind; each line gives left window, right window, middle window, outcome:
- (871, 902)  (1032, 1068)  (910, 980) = 5.8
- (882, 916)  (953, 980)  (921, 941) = 4.5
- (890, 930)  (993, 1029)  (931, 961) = 3.9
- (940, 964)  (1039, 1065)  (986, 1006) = 2.1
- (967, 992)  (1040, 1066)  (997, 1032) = 0.7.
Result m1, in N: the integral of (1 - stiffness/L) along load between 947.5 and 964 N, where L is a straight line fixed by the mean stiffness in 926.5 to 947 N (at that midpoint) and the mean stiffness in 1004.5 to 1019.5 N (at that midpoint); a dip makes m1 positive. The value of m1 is -2.9 N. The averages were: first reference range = 201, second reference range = 236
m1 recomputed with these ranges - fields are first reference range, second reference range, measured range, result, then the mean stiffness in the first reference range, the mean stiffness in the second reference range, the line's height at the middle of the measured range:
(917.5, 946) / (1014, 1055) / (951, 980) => -4.85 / 216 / 238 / 223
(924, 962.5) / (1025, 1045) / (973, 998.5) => 0.47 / 220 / 244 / 231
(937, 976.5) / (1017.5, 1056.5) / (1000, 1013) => -0.11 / 242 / 240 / 241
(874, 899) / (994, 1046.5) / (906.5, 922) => -0.20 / 274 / 237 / 266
